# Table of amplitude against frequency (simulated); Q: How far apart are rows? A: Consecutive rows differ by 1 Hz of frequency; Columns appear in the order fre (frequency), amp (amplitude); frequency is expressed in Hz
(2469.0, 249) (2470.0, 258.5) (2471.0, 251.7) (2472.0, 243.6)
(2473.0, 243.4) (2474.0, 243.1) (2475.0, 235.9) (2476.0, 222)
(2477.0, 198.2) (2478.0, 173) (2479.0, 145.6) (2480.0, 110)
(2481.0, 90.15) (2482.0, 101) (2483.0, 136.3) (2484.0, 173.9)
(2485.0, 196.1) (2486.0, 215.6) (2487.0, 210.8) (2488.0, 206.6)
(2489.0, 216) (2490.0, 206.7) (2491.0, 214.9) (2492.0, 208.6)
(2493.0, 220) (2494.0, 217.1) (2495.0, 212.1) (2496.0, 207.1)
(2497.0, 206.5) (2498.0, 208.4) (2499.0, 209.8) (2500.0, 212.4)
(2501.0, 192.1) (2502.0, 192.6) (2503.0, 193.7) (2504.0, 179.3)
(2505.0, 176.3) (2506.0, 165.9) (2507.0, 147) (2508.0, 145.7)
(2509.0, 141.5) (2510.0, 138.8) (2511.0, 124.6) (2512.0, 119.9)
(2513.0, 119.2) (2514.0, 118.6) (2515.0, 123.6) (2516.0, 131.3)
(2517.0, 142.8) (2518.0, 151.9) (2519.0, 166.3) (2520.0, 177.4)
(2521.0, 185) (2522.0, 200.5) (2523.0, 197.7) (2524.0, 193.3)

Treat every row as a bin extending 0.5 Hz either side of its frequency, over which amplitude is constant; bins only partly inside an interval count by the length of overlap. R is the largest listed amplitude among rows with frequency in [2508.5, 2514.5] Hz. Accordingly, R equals 141.5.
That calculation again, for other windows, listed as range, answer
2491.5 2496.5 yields 220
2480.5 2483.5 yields 136.3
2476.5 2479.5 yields 198.2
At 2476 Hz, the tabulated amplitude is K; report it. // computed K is 222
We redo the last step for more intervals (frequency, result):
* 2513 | 119.2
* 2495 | 212.1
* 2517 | 142.8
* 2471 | 251.7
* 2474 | 243.1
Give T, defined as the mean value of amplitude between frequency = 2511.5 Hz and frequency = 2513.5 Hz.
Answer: 120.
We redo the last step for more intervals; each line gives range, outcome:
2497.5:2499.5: 209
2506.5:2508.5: 146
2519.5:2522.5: 188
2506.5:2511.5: 140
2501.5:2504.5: 189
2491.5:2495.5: 214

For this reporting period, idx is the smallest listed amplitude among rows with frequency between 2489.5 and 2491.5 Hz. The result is 206.7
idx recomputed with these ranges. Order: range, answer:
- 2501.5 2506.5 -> 165.9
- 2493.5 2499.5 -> 206.5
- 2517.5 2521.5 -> 151.9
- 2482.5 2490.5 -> 136.3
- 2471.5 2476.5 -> 222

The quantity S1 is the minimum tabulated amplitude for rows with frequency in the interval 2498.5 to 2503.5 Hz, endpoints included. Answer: 192.1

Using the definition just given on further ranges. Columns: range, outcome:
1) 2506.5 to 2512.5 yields 119.9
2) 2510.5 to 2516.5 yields 118.6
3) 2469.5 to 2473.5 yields 243.4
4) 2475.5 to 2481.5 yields 90.15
